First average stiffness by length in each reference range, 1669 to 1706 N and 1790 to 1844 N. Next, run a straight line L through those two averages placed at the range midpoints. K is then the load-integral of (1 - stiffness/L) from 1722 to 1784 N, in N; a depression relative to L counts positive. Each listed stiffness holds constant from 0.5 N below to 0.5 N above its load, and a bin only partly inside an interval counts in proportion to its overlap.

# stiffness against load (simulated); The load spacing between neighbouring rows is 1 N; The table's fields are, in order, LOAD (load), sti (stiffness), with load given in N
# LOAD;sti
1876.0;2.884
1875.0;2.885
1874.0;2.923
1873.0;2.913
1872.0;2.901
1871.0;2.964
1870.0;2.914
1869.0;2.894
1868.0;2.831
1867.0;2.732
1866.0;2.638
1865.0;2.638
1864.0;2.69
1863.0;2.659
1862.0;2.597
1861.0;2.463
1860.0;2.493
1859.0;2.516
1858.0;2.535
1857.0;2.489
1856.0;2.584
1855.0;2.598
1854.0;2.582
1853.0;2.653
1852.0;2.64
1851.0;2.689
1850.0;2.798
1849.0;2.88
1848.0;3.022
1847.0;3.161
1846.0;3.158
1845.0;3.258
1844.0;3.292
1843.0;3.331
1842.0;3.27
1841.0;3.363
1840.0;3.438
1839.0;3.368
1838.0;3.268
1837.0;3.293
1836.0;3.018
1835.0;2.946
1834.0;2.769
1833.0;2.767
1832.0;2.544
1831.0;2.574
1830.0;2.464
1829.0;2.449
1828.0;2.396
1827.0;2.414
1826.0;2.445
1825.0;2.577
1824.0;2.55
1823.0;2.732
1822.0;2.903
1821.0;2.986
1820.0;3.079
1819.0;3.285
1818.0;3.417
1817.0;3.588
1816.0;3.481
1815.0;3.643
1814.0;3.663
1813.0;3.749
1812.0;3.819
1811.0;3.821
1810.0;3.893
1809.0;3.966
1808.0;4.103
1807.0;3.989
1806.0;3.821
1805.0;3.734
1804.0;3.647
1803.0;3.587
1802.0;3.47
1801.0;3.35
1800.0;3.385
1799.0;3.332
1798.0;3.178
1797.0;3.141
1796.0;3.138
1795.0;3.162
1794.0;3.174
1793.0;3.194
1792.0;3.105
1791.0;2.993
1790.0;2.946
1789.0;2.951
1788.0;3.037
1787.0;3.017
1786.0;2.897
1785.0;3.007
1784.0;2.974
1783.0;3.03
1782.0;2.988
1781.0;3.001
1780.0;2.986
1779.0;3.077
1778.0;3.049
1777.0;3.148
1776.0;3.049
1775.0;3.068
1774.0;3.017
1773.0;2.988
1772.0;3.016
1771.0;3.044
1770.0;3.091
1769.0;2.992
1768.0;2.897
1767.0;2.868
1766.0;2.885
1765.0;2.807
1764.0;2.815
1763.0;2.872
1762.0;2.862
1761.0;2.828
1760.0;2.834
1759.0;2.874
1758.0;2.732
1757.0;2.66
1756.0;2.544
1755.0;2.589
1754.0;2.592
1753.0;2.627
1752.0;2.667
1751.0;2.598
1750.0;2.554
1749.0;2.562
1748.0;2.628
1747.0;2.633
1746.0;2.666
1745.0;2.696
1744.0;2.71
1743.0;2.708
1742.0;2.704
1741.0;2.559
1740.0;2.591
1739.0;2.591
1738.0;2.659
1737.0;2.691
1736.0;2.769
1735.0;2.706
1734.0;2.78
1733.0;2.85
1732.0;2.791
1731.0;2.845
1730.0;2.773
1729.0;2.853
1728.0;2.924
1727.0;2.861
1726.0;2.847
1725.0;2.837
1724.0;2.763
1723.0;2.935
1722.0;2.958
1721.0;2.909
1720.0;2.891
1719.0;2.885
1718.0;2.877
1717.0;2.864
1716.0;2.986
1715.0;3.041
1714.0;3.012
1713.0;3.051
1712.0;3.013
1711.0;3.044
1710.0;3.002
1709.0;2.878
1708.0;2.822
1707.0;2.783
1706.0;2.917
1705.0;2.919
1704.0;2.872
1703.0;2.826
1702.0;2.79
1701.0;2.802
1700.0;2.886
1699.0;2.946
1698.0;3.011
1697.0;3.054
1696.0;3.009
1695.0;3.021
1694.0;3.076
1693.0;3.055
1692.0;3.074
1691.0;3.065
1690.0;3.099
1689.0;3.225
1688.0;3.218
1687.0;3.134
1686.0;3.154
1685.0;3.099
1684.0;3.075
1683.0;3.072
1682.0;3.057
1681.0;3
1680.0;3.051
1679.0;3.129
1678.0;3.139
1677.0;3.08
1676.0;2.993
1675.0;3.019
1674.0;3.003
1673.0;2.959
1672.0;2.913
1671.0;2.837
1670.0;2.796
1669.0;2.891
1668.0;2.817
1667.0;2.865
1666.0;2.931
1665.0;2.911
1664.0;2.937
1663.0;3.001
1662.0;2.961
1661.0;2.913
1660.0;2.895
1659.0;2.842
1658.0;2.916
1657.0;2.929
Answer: 6.0 N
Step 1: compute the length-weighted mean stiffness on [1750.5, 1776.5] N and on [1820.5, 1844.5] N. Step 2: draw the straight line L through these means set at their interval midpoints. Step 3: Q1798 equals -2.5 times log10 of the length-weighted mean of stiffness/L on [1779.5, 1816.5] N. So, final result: -0.18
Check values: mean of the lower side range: 2.84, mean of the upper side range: 2.88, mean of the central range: 3.36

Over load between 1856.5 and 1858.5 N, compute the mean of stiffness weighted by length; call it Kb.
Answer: 2.51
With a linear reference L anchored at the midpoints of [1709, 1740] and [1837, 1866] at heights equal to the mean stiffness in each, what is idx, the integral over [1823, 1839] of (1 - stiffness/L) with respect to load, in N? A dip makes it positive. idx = 0.9 N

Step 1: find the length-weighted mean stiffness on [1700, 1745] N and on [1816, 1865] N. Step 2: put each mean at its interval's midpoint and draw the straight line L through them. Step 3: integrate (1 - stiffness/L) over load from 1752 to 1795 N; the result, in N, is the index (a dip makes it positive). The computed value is -1.3 N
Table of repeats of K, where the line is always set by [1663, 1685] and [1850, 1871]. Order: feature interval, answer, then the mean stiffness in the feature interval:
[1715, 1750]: 1.2 N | 2.77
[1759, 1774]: -0.5 N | 2.92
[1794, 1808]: -3.6 N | 3.47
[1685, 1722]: -0.7 N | 2.98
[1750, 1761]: 0.6 N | 2.67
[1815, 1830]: -0.9 N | 2.89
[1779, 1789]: -0.7 N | 3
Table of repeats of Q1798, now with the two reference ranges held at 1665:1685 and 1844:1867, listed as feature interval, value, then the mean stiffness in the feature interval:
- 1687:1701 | -0.03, 3.05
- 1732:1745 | 0.08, 2.7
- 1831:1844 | -0.13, 3.1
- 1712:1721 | -0.01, 2.95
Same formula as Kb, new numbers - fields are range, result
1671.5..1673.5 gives 2.94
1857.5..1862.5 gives 2.52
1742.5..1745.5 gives 2.7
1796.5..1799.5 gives 3.22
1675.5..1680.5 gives 3.08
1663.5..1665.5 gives 2.92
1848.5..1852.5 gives 2.75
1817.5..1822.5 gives 3.13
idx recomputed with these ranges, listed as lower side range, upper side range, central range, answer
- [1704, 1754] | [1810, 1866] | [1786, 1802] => -1.4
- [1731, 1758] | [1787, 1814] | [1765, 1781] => 0.3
